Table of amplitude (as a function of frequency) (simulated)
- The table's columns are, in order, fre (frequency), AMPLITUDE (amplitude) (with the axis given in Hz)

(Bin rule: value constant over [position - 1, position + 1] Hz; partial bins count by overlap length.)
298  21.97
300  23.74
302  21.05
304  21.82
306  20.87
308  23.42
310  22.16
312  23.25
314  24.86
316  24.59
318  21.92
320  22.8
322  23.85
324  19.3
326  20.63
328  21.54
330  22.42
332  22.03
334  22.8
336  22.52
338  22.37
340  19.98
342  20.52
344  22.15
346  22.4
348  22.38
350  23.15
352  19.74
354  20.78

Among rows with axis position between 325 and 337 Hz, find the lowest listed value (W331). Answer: 20.63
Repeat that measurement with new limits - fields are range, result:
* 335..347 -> 19.98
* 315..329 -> 19.3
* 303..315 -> 20.87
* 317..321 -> 21.92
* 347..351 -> 22.38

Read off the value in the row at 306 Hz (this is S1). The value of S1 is 20.87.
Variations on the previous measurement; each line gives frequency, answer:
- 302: 21.05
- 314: 24.86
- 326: 20.63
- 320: 22.8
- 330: 22.42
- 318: 21.92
